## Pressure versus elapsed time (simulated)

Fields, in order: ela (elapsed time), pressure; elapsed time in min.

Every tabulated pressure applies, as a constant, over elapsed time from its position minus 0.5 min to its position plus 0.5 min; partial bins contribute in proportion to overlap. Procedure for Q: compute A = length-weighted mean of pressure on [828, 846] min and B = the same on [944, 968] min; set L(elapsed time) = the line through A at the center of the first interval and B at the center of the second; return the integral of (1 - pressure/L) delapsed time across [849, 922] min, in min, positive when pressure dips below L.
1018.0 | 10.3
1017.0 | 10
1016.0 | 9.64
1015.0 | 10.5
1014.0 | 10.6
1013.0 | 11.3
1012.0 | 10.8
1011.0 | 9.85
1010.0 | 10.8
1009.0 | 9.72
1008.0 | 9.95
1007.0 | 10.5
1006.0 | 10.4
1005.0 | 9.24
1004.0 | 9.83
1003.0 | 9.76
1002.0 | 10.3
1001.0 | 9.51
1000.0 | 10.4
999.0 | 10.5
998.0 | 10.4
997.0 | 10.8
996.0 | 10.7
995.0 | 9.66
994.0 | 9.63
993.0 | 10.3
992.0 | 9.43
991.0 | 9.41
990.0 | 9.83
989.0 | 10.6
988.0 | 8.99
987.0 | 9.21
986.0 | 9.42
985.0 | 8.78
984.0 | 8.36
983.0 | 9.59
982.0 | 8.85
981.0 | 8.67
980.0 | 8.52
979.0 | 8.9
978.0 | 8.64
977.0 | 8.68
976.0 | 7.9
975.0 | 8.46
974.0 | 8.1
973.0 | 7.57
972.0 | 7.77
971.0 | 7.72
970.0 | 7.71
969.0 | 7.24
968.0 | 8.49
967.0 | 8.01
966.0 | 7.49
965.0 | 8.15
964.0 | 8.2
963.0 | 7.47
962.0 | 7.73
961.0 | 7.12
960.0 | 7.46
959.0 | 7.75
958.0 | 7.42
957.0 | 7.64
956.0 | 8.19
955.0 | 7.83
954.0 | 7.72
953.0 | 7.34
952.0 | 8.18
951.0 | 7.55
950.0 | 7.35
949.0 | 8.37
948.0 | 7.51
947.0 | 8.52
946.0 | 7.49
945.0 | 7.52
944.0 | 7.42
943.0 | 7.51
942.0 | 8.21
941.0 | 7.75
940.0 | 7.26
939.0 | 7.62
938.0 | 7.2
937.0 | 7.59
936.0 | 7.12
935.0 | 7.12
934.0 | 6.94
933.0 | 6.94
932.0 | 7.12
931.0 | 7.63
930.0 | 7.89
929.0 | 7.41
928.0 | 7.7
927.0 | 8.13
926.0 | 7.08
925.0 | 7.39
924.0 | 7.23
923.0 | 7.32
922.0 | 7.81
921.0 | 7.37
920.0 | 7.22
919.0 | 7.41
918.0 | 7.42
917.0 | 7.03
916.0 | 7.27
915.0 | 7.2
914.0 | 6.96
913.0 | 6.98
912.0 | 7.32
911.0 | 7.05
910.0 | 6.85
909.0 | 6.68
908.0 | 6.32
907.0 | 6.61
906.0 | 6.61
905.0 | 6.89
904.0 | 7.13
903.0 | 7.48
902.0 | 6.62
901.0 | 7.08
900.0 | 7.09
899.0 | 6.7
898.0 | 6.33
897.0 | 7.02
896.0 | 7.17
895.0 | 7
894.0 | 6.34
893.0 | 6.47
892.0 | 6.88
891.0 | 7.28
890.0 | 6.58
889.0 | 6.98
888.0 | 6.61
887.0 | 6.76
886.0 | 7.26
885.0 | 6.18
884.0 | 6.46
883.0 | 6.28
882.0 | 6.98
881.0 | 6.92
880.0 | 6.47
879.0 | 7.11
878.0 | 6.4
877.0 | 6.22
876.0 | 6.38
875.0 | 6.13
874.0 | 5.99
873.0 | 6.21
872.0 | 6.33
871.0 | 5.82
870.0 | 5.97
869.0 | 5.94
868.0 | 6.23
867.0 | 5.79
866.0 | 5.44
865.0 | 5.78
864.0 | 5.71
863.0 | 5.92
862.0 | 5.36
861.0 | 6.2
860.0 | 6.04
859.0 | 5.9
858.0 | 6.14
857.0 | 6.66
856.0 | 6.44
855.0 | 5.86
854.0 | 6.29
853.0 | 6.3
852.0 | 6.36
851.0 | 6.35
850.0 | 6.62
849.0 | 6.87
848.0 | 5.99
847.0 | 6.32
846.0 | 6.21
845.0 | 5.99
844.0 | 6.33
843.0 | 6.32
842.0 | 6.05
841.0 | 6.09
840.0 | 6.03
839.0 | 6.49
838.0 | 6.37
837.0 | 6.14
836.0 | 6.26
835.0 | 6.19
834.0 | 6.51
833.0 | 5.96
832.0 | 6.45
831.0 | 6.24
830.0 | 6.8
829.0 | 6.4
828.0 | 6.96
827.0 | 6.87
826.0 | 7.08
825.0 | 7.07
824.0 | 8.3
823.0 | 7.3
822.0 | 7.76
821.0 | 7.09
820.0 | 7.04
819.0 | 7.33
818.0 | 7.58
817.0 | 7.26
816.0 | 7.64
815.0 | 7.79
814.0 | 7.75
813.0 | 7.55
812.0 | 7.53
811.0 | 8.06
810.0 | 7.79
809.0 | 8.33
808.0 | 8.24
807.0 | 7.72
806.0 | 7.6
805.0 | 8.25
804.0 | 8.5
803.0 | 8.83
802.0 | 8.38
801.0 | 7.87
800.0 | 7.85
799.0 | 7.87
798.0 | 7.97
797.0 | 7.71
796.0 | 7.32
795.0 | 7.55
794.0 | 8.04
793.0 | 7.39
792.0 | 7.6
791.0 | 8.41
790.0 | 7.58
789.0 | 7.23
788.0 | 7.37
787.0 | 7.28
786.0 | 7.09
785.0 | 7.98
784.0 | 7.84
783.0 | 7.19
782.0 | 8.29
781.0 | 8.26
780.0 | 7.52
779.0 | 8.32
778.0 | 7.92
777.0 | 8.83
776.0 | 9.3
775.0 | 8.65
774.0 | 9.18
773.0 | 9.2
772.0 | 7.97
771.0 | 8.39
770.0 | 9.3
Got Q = 3.3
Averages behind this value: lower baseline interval 6.29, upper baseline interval 7.75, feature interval 6.58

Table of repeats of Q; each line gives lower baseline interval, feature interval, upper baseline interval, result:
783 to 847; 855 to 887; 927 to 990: 5.6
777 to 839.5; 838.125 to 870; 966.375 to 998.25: 7.0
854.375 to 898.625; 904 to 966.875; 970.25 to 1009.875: 3.8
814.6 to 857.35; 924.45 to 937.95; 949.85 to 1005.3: 1.1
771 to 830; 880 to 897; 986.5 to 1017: 3.9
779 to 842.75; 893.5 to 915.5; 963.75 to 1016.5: 4.0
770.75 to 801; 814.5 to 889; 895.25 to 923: 9.9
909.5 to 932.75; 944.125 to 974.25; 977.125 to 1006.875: 2.8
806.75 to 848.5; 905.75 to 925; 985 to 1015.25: 3.2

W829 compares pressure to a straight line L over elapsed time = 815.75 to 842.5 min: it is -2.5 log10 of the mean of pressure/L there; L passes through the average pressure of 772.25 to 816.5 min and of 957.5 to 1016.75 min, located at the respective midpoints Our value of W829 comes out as 0.20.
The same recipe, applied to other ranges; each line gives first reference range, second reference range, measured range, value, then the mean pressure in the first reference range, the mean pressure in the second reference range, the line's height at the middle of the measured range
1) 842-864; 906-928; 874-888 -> 0.01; 6.2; 7.17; 6.62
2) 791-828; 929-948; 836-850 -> 0.22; 7.72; 7.49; 7.66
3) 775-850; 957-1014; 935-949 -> 0.14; 7.34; 9.07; 8.64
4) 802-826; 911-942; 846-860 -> 0.21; 7.75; 7.36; 7.61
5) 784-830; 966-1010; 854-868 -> 0.33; 7.64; 9.22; 8.11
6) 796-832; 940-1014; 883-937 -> 0.18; 7.59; 8.77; 8.28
